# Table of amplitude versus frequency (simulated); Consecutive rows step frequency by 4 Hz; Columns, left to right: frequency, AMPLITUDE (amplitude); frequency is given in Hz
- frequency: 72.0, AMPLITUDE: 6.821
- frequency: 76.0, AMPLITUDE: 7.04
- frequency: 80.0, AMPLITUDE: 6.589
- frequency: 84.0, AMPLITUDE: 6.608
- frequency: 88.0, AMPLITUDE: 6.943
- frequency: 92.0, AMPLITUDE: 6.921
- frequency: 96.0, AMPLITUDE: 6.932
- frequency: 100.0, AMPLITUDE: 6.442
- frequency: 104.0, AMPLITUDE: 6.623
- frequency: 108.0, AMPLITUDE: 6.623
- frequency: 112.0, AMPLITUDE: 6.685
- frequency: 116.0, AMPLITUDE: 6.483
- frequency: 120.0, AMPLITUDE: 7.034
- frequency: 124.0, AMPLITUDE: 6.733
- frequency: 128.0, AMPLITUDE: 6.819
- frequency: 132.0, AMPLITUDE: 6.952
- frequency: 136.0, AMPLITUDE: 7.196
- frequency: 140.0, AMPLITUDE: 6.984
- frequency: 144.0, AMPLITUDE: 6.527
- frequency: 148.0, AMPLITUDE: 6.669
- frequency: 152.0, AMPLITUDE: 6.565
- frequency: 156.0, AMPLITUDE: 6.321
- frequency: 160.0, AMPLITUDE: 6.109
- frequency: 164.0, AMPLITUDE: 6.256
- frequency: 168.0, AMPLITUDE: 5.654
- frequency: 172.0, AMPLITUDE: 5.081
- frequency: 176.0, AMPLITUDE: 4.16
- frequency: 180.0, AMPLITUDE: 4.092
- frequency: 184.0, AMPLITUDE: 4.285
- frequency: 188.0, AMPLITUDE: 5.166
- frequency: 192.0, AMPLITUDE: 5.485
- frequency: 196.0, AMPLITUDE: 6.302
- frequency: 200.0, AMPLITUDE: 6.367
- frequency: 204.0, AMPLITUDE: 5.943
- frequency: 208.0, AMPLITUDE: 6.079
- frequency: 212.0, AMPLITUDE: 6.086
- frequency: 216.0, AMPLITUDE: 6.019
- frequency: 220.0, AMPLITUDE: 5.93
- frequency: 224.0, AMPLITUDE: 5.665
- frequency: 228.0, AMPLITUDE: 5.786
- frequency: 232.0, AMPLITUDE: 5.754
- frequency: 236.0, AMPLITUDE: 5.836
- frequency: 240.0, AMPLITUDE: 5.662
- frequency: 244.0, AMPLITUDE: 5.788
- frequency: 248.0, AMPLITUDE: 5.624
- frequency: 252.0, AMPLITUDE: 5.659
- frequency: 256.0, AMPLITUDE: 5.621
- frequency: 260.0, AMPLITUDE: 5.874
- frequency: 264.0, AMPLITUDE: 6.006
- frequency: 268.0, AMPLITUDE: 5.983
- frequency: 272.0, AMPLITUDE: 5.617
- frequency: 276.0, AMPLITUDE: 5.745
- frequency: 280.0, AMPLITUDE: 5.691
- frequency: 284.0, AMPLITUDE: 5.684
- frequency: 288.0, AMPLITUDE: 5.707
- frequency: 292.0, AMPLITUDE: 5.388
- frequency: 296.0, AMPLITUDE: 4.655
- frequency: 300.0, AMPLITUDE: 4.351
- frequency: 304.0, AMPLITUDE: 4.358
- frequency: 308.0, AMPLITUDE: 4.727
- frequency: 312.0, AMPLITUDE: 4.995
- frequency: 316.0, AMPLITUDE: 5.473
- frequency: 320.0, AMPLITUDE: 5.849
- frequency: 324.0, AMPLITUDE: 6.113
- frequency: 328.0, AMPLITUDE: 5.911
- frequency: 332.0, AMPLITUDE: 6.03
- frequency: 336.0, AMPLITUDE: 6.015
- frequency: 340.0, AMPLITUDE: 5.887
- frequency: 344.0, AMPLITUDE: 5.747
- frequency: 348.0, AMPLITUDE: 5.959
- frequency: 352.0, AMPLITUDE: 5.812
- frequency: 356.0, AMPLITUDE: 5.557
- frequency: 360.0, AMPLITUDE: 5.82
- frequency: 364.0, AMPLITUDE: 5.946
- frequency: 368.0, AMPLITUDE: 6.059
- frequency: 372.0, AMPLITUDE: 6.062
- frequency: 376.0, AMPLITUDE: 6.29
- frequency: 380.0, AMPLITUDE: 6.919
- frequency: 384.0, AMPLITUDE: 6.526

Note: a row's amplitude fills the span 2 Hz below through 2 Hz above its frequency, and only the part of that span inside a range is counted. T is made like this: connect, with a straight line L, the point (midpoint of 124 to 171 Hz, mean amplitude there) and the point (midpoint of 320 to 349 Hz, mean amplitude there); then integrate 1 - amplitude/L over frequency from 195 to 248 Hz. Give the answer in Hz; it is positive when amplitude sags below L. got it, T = 3.2 Hz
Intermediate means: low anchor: 6.53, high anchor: 5.94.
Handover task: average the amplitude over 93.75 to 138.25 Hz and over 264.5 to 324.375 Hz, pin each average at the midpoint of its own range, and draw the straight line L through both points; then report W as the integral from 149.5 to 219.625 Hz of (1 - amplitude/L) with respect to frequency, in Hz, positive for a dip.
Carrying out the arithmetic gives 6.4 Hz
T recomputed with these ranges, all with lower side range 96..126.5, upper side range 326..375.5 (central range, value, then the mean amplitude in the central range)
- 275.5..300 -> 3.0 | 5.37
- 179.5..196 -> 3.7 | 5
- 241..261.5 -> 1.7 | 5.71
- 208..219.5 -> 0.6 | 6.04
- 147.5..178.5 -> 3.5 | 5.78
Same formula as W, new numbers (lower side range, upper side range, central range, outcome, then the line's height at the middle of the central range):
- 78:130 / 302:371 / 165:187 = 5.7 Hz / 6.4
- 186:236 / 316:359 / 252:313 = 5.2 Hz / 5.87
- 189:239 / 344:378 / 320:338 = -0.2 Hz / 5.92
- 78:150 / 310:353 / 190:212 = 1.2 Hz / 6.38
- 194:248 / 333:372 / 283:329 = 5.1 Hz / 5.9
